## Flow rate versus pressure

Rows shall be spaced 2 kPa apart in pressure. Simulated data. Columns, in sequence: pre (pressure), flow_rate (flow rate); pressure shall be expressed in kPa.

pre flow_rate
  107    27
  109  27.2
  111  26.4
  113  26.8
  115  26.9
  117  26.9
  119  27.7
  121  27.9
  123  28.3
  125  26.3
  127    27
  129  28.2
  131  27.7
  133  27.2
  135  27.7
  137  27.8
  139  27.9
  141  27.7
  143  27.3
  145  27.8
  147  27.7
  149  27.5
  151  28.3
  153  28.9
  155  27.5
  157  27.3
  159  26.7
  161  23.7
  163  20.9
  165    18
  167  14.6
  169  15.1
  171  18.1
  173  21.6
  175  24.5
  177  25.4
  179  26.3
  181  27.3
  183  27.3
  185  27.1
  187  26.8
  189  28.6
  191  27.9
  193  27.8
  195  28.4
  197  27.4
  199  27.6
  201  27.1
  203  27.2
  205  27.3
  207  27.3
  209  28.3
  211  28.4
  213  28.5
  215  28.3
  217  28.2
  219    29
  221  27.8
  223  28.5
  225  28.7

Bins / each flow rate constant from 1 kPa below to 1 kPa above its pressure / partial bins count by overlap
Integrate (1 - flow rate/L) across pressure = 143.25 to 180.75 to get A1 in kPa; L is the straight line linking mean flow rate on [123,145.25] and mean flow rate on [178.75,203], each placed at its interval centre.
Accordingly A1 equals 4.8 kPa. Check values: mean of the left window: 27.5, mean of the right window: 27.5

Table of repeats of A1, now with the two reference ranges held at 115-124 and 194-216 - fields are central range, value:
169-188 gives 2.3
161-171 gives 3.5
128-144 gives 0.0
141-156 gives -0.1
